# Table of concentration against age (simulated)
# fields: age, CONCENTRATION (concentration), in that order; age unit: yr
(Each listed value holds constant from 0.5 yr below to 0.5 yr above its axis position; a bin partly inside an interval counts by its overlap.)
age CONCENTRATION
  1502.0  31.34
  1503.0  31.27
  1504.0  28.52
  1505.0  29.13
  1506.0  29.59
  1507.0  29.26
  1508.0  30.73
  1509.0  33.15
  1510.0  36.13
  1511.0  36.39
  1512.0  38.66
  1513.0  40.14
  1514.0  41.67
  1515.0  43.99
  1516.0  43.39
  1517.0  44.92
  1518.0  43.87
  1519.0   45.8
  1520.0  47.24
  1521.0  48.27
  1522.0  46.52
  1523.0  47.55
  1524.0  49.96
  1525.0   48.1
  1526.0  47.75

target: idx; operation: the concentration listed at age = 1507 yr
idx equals 29.26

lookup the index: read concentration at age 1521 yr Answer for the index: 48.27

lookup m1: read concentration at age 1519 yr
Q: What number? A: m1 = 45.8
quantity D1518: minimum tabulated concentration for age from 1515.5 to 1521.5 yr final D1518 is 43.39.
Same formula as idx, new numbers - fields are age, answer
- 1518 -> 43.87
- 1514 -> 41.67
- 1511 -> 36.39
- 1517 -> 44.92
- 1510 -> 36.13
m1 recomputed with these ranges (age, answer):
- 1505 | 29.13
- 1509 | 33.15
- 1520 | 47.24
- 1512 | 38.66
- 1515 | 43.99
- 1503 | 31.27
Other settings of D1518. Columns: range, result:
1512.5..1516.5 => 40.14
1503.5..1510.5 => 28.52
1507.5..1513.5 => 30.73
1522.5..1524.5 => 47.55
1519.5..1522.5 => 46.52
